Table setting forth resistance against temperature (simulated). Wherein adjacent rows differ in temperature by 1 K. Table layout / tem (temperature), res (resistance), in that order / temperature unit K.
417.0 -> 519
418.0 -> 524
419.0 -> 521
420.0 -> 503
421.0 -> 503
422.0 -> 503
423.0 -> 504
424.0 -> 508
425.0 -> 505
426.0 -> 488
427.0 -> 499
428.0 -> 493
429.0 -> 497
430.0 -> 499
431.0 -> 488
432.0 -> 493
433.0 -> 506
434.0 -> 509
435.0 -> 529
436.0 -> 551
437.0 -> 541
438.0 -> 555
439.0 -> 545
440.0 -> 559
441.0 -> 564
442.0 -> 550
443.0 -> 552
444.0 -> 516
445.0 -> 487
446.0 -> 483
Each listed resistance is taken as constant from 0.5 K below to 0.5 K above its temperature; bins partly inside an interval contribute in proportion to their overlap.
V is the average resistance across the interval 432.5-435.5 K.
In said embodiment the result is 515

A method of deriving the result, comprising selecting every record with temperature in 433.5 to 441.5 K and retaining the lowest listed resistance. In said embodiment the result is 509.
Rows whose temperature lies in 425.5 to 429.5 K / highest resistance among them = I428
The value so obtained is 499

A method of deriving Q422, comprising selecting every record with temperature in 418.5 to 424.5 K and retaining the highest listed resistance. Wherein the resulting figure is 521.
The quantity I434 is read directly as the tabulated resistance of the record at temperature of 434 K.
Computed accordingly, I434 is 509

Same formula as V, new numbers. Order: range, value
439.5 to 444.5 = 548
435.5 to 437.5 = 546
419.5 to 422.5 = 503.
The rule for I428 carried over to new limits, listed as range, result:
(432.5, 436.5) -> 551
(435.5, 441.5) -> 564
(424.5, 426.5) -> 505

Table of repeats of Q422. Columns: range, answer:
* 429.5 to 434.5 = 509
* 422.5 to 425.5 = 508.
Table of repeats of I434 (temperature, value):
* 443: 552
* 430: 499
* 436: 551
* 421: 503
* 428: 493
